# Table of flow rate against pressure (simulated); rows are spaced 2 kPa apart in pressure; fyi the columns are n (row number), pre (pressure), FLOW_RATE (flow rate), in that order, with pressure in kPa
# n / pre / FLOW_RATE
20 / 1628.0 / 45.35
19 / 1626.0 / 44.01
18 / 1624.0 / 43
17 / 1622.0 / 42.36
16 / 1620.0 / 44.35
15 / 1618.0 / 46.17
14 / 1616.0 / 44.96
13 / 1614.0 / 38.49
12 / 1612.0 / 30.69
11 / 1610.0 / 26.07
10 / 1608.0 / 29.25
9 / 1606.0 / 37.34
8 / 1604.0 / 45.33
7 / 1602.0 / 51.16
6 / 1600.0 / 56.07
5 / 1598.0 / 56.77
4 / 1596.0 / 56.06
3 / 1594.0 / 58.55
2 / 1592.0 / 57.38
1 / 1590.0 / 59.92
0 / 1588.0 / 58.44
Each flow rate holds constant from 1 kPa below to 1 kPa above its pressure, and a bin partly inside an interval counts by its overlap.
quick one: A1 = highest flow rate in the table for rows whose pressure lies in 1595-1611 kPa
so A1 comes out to 56.77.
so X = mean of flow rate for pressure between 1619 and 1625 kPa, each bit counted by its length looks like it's 43.2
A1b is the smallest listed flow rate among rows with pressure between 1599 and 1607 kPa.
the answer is 37.34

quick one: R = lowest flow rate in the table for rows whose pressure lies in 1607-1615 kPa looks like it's 26.07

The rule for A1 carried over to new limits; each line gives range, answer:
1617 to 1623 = 46.17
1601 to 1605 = 51.16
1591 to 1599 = 58.55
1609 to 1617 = 44.96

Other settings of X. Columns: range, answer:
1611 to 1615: 34.6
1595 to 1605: 53.1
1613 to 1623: 43.3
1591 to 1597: 57.3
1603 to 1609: 37.3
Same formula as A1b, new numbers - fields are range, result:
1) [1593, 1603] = 51.16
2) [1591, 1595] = 57.38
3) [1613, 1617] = 38.49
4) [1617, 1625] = 42.36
